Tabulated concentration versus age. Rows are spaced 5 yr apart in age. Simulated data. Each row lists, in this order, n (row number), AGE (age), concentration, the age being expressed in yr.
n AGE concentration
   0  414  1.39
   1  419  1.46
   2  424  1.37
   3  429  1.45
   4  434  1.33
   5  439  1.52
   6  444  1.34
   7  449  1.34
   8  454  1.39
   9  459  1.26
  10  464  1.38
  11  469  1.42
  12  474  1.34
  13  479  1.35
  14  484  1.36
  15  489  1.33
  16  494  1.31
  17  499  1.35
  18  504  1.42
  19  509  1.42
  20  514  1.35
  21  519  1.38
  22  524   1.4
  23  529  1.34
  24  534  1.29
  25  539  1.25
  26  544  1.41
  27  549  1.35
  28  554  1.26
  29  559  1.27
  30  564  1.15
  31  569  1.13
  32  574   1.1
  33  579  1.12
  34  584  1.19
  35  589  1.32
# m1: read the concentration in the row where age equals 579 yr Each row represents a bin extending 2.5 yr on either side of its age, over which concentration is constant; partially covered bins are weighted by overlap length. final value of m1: 1.12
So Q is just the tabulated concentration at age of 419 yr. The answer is 1.46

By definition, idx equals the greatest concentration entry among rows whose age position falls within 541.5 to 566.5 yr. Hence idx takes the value 1.41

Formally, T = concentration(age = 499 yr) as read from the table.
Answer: 1.35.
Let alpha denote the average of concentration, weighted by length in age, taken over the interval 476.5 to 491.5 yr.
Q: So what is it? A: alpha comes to 1.35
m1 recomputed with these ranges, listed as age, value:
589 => 1.32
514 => 1.35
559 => 1.27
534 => 1.29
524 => 1.4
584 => 1.19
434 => 1.33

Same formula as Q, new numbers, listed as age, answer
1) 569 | 1.13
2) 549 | 1.35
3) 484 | 1.36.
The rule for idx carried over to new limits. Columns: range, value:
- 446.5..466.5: 1.39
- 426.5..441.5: 1.52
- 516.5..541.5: 1.4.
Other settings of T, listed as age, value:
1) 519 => 1.38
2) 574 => 1.1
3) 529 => 1.34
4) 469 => 1.42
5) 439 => 1.52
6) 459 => 1.26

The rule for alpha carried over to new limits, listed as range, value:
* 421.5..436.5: 1.38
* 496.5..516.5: 1.39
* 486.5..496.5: 1.32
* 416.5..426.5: 1.42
